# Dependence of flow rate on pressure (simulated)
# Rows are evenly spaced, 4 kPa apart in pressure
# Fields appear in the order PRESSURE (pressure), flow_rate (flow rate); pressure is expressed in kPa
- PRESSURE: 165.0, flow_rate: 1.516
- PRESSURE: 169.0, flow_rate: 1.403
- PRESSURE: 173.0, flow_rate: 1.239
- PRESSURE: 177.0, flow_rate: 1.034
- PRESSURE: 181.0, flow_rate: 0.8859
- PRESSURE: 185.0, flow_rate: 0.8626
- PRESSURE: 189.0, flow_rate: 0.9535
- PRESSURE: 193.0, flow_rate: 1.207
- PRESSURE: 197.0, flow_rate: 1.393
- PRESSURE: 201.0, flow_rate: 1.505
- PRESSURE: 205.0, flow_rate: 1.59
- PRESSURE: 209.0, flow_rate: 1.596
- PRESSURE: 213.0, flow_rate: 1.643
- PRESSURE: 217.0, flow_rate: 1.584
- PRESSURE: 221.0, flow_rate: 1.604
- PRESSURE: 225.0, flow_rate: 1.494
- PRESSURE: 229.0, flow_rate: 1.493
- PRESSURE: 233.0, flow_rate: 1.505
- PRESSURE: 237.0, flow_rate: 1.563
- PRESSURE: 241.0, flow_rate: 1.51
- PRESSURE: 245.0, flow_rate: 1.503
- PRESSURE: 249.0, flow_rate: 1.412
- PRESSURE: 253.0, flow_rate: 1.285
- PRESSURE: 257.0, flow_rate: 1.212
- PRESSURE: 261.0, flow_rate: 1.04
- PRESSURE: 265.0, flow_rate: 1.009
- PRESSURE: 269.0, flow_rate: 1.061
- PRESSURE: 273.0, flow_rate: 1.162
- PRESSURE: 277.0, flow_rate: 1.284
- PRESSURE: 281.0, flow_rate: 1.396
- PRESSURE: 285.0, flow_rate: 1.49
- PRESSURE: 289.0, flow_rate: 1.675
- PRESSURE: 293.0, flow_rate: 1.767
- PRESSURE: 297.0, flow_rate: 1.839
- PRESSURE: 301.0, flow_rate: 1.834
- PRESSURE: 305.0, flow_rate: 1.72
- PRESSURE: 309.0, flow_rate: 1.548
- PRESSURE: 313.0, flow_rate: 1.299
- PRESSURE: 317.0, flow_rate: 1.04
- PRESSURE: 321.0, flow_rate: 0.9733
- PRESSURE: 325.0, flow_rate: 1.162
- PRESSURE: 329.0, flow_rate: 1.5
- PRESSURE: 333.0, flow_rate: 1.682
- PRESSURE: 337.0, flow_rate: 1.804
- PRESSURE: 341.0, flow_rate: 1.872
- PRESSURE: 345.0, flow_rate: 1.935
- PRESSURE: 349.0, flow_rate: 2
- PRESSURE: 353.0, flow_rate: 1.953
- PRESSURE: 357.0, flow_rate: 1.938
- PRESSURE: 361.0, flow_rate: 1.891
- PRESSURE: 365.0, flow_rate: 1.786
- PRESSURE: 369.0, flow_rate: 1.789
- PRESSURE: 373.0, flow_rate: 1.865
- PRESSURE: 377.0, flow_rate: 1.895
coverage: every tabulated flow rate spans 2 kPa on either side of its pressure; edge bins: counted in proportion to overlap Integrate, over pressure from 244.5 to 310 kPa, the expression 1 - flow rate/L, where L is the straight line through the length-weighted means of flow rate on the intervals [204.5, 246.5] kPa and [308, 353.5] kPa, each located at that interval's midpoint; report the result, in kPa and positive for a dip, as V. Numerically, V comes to 5.5 kPa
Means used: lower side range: 1.55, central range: 1.42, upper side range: 1.55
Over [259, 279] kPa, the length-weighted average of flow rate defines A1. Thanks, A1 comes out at 1.11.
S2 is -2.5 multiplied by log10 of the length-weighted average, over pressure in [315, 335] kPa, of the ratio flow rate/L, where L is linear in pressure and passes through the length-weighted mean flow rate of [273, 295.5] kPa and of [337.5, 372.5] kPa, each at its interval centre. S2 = 0.33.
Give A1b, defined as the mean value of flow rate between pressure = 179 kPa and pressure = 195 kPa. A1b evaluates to 0.977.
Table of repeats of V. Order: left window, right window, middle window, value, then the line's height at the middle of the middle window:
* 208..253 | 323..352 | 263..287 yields 5.6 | 1.6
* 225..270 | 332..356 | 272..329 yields 6.3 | 1.64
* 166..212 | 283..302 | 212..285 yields 6.3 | 1.52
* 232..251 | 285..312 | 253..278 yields 7.1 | 1.58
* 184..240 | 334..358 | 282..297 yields 0.5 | 1.71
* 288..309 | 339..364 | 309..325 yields 5.7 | 1.81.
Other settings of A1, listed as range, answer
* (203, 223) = 1.6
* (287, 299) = 1.76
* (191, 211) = 1.46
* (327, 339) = 1.66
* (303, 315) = 1.52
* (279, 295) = 1.58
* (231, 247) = 1.52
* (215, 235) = 1.54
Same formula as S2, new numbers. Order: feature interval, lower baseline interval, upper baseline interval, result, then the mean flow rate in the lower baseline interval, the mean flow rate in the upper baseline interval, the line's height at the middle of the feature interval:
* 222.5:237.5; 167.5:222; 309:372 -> -0.09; 1.32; 1.64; 1.39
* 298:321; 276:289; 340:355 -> 0.13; 1.44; 1.94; 1.65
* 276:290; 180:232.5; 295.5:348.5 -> 0.03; 1.38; 1.56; 1.5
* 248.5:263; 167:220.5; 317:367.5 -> 0.20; 1.31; 1.68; 1.46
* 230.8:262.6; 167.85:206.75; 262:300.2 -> -0.04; 1.2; 1.41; 1.34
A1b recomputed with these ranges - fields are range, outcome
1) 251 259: 1.25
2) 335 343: 1.84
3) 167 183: 1.14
